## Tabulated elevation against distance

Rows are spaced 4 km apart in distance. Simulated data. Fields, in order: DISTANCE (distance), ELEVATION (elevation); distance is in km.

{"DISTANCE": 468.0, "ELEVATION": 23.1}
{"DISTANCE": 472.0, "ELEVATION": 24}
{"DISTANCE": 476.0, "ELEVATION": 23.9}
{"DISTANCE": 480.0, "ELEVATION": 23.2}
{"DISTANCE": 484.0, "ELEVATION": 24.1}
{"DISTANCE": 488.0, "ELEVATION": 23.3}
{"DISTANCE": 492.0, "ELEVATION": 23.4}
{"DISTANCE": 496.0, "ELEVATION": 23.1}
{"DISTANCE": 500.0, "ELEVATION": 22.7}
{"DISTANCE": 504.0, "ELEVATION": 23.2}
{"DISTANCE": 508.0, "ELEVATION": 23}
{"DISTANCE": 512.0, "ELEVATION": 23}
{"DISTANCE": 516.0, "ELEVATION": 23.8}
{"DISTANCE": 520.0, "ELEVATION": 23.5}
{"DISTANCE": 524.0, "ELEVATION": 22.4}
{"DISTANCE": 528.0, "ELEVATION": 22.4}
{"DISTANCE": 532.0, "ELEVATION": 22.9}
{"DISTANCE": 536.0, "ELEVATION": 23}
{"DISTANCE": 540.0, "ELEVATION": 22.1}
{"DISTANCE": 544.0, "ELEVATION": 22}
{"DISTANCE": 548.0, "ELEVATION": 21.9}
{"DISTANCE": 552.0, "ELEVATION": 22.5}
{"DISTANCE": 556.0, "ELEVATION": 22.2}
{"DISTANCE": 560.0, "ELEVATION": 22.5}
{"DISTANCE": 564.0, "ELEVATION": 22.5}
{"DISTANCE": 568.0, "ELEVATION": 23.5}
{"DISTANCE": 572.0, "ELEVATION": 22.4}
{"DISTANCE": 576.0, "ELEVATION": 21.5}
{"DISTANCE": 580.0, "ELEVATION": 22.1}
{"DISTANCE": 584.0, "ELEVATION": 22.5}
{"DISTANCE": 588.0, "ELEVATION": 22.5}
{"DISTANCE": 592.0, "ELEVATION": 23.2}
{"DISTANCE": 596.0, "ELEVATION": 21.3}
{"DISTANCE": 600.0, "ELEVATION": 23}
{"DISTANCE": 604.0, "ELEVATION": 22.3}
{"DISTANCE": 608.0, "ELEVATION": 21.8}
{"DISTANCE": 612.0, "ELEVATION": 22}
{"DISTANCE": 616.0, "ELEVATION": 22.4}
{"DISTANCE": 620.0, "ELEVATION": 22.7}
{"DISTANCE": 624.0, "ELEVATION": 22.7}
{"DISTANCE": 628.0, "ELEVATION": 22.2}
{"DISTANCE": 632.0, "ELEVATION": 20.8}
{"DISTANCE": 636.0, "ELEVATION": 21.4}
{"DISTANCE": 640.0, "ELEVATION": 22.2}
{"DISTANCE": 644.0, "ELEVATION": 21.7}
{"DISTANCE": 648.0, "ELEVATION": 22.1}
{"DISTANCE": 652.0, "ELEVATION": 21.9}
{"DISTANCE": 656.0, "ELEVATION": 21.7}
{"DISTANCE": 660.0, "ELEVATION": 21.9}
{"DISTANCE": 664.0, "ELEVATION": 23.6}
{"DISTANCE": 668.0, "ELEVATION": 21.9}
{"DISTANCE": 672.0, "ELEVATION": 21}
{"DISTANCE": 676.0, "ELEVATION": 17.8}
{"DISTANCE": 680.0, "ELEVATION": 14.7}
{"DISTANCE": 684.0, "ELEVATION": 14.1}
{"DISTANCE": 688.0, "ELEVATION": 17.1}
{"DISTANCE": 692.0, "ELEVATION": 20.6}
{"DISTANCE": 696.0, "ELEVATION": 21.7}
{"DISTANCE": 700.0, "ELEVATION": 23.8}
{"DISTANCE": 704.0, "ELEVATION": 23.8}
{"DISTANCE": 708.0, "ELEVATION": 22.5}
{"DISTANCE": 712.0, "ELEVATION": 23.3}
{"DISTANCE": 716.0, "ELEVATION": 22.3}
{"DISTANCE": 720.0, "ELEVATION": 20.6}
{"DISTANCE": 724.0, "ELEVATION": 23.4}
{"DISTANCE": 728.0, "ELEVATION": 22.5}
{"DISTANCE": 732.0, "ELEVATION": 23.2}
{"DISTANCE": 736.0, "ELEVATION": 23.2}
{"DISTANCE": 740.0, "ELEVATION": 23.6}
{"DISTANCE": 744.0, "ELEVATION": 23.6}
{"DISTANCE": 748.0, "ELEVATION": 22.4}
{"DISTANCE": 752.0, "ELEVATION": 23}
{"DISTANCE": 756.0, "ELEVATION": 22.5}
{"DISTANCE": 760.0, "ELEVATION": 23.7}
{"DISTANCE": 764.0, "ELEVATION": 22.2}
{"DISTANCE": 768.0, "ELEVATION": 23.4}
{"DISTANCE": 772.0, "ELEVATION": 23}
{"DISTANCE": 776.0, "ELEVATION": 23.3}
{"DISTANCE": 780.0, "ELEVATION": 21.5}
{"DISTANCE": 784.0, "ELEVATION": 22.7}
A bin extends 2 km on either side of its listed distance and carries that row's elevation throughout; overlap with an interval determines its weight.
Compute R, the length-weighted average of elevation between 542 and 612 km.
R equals 22.3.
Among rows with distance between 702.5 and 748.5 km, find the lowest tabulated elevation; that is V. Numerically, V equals 20.6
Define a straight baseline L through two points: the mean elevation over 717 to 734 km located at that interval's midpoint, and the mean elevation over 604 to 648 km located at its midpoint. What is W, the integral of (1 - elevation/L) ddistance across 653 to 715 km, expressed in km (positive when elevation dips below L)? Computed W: 4.4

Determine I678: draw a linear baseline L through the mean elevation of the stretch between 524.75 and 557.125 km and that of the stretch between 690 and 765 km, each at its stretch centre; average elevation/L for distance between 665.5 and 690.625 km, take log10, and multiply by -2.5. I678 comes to 0.25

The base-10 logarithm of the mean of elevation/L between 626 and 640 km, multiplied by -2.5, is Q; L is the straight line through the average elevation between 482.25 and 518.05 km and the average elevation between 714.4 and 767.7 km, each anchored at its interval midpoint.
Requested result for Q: 0.071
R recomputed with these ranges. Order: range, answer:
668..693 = 17.8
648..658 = 21.9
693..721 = 22.6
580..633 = 22.3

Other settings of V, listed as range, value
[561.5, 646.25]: 20.8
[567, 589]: 21.5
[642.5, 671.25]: 21.7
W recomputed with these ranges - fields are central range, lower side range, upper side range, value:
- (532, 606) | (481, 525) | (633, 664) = 0.8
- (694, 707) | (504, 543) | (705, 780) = -0.1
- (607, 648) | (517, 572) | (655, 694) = -2.9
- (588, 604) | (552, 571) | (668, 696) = -0.8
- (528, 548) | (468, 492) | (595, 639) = 0.5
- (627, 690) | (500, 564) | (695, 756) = 6.8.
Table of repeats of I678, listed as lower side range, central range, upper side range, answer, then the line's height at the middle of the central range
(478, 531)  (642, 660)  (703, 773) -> 0.05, 23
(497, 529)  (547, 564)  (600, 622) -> 0.02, 22.7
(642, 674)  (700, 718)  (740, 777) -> -0.03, 22.5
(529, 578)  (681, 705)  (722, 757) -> 0.16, 22.9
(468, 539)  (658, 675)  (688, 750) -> 0.04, 22.7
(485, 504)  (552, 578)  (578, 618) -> 0.01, 22.6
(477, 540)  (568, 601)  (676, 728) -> -0.01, 22.1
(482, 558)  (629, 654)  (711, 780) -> 0.06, 22.9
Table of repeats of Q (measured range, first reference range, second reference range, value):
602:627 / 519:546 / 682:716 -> -0.03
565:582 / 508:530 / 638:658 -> 0.01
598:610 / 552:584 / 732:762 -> 0.01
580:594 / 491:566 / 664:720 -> -0.03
